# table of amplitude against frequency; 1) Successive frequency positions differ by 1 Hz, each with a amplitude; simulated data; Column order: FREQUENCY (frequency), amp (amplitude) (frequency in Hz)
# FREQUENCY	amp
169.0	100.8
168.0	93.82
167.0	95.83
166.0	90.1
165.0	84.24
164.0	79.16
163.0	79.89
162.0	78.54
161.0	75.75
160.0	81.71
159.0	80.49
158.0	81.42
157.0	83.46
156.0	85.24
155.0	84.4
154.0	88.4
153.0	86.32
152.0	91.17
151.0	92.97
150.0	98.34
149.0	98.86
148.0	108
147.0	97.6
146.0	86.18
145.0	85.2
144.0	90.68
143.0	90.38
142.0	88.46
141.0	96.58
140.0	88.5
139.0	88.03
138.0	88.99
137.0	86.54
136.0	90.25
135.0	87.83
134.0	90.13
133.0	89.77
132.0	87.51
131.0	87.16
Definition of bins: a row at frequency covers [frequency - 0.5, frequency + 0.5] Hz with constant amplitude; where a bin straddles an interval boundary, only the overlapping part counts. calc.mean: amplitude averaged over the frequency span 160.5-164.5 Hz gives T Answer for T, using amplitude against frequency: 78.3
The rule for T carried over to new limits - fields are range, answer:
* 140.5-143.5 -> 91.8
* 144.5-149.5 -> 95.2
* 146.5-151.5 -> 99.2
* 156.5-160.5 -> 81.8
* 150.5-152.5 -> 92.1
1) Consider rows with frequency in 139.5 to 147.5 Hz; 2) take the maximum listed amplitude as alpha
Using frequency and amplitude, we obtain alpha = 97.6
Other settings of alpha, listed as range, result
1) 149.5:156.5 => 98.34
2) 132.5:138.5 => 90.25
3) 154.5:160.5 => 85.24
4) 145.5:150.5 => 108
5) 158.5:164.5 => 81.71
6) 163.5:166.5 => 90.1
